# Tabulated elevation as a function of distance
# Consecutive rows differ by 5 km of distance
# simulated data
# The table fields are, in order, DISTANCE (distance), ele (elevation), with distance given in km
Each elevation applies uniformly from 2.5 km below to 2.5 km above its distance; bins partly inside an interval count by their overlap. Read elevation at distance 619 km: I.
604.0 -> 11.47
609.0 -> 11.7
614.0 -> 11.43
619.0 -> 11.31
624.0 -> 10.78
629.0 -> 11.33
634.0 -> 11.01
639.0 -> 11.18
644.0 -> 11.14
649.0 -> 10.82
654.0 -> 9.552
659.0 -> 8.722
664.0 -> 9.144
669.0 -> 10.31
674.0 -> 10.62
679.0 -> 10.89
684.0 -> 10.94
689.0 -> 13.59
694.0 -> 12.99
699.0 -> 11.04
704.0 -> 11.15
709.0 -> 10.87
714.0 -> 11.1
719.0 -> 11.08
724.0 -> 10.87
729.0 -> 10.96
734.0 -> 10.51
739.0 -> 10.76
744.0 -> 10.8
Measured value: 11.31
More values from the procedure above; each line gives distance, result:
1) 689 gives 13.59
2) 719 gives 11.08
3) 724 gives 10.87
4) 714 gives 11.1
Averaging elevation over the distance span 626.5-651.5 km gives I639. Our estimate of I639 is 11.1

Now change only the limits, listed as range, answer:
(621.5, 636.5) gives 11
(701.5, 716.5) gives 11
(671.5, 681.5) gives 10.8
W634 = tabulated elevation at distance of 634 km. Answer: 11.01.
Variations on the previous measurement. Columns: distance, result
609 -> 11.7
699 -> 11.04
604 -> 11.47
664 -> 9.144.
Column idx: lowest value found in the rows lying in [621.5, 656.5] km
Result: 9.552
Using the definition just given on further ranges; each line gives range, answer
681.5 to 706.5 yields 10.94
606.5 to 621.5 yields 11.31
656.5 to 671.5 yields 8.722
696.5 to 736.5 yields 10.51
